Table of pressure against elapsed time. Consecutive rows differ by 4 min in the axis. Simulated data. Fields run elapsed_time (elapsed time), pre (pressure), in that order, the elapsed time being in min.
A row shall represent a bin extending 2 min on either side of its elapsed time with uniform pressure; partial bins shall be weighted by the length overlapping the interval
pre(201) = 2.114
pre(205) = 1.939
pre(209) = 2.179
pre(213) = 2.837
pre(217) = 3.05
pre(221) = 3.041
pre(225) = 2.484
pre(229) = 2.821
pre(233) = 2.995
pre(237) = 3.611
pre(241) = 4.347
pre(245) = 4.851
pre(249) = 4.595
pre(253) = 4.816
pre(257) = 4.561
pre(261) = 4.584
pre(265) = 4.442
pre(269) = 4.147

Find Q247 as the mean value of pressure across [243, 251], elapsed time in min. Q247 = 4.72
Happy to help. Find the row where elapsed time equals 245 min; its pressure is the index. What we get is 4.851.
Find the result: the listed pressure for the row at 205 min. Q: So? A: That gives 1.939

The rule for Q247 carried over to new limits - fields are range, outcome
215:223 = 3.05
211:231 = 2.85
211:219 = 2.94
